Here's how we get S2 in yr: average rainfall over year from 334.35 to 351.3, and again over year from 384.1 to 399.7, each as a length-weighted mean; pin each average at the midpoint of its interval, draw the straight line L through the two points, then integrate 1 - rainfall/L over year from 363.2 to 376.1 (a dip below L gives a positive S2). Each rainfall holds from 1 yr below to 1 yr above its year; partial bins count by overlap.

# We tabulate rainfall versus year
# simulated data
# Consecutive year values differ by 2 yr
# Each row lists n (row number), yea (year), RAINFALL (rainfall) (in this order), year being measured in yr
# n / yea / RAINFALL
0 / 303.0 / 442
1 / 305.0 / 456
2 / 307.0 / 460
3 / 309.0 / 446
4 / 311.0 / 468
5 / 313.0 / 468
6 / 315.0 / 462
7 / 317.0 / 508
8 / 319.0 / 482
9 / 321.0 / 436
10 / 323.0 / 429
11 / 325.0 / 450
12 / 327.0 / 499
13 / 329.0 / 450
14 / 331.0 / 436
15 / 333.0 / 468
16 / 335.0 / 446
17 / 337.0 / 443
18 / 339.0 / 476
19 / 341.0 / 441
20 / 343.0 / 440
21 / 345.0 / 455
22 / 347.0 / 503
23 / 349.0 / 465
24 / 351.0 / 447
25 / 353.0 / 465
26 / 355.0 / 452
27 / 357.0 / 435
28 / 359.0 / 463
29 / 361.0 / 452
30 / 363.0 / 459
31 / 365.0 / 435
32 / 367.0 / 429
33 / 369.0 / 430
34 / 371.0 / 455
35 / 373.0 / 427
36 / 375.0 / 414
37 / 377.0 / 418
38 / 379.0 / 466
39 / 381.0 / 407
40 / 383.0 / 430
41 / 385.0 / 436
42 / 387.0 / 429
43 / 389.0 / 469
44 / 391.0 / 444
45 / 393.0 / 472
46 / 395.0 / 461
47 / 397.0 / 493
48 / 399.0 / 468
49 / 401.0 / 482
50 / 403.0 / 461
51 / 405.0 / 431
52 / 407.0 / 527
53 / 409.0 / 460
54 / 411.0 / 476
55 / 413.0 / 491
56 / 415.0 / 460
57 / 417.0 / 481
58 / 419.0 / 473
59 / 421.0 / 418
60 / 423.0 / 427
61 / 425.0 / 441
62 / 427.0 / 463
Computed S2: 0.7 yr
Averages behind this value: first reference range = 458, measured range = 433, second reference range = 459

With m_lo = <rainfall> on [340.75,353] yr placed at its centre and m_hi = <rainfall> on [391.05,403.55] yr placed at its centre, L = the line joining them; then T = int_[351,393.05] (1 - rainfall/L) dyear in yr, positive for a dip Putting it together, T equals 2.15 yr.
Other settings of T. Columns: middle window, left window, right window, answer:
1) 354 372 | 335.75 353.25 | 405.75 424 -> 0.6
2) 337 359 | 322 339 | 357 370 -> -0.4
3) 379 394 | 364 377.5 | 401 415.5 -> 0.2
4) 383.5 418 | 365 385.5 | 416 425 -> -2.0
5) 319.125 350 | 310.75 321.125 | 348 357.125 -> 0.5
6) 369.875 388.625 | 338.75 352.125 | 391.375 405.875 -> 1.3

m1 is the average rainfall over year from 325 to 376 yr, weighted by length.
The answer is 451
